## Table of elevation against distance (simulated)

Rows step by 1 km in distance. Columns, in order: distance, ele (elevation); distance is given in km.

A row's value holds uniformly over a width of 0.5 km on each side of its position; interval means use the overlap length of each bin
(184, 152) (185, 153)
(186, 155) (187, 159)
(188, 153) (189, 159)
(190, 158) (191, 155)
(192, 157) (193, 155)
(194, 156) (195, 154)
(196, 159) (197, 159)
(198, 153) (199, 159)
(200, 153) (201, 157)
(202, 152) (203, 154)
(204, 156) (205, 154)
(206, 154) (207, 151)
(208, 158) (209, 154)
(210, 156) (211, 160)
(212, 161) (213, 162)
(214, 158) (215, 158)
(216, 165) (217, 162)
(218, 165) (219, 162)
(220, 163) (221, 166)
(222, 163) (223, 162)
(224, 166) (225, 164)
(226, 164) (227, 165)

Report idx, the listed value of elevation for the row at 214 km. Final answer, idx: 158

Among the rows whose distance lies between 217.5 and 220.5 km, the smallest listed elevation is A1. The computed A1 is 162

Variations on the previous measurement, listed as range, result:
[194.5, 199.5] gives 153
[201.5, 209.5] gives 151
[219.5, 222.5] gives 163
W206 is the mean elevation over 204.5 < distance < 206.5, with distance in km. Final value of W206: 154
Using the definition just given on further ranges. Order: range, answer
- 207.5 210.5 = 156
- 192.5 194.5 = 156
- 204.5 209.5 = 154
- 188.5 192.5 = 157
